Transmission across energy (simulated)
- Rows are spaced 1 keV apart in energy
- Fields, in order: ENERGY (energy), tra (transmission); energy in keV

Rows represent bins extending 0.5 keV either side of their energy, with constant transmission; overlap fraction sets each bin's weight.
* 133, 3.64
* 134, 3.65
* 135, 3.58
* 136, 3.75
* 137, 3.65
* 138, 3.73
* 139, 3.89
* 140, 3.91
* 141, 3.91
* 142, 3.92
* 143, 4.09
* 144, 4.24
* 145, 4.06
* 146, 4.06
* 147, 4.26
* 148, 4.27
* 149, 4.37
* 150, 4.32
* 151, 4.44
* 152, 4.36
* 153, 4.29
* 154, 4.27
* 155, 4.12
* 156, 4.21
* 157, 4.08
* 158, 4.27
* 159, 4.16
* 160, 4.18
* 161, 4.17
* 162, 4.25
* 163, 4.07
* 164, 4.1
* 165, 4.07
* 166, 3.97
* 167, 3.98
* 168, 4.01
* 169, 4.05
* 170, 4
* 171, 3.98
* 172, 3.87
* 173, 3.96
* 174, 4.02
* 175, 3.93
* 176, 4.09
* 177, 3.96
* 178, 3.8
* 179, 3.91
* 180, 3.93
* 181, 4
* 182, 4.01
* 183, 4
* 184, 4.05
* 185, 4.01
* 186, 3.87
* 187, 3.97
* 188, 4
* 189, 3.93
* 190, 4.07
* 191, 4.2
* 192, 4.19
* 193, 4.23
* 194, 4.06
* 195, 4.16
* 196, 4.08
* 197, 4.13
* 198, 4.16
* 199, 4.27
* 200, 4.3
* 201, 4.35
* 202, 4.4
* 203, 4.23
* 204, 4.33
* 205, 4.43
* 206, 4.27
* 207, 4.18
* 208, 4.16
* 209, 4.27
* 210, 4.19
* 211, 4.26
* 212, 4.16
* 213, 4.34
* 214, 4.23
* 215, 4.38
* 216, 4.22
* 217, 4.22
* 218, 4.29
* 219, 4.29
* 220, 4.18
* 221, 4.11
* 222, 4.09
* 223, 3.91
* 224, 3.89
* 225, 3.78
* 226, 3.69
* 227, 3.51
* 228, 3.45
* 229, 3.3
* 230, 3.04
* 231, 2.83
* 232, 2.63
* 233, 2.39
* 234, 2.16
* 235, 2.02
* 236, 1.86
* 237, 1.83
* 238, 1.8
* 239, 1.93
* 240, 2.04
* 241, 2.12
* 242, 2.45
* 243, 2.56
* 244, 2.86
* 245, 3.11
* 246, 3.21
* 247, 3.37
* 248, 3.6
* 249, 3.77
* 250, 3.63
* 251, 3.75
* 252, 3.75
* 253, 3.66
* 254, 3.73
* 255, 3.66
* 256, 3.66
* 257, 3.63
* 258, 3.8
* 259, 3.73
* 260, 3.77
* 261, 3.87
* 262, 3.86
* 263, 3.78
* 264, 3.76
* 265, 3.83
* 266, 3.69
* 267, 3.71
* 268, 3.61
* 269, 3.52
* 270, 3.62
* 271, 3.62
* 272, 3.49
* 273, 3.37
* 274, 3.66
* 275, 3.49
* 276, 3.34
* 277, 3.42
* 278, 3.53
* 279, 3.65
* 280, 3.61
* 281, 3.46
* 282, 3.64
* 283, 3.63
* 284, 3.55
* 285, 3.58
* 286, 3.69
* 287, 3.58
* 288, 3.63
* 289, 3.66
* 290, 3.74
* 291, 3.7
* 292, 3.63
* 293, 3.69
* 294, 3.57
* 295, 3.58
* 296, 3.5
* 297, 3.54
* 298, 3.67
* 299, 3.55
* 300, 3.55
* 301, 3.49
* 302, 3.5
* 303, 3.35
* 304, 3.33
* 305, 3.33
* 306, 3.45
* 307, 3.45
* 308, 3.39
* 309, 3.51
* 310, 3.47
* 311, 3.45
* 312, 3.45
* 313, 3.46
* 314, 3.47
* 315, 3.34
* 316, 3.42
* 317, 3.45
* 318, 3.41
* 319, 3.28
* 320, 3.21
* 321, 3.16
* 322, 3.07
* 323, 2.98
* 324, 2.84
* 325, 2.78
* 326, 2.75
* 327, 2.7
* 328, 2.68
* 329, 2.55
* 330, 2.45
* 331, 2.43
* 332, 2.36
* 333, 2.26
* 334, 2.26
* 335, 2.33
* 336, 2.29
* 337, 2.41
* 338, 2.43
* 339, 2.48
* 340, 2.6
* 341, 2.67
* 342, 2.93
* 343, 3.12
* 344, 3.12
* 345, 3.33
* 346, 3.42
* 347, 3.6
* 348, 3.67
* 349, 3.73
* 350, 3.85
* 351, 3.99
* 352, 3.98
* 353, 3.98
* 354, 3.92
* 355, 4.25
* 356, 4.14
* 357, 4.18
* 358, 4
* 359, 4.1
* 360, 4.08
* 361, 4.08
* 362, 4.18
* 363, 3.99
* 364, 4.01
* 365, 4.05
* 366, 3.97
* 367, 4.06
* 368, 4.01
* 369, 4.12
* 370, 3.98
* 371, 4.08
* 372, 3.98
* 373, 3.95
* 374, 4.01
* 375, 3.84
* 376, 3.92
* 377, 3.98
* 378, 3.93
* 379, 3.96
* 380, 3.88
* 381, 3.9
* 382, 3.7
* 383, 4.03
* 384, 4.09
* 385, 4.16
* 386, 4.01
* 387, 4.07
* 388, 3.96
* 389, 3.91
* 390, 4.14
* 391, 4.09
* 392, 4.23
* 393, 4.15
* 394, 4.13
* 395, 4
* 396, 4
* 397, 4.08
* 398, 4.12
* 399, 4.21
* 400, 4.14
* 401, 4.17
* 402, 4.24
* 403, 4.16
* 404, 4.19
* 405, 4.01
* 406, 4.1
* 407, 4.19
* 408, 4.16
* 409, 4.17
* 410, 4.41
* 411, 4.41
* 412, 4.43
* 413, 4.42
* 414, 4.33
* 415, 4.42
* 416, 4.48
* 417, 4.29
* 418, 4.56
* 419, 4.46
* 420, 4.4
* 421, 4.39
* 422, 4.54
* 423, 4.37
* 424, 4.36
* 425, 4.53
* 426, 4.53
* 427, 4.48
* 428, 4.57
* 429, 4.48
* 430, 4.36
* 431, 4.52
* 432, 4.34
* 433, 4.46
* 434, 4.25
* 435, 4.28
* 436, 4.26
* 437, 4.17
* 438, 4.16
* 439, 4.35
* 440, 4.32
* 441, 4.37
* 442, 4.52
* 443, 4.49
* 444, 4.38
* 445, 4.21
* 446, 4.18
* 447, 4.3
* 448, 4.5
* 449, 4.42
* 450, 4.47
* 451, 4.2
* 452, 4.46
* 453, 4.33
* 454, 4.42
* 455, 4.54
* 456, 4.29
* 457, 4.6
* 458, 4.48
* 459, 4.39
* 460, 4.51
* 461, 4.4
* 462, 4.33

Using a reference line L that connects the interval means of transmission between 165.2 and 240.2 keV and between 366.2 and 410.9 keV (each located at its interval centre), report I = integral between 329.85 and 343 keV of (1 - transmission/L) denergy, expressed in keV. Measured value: 5.0 keV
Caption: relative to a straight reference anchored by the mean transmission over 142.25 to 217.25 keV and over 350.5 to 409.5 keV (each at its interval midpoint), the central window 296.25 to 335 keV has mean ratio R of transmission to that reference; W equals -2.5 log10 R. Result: 0.28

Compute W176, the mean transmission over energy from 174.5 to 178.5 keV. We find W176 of 3.94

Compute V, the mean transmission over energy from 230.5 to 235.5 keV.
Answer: 2.41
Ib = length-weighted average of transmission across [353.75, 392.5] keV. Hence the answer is 4.02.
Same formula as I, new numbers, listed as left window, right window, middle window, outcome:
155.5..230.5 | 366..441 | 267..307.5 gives 5.6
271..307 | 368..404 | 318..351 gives 7.8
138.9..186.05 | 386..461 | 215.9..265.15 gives 9.9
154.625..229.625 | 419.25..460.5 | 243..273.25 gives 4.1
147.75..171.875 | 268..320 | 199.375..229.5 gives -1.7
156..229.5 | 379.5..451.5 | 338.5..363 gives 3.3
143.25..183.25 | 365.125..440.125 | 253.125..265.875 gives 1.2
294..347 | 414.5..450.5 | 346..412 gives -4.9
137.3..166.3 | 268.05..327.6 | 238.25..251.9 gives 2.7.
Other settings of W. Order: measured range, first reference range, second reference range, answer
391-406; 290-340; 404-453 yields -0.02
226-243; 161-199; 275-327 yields 0.45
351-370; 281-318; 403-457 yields -0.04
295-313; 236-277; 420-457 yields 0.04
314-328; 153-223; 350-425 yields 0.31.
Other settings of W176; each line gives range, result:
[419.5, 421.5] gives 4.39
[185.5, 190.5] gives 3.97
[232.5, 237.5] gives 2.05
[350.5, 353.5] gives 3.98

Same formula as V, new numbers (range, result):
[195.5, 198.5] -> 4.12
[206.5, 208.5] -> 4.17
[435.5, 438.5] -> 4.2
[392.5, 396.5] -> 4.07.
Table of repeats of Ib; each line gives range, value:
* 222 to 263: 3.16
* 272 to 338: 3.27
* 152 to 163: 4.2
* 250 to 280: 3.65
